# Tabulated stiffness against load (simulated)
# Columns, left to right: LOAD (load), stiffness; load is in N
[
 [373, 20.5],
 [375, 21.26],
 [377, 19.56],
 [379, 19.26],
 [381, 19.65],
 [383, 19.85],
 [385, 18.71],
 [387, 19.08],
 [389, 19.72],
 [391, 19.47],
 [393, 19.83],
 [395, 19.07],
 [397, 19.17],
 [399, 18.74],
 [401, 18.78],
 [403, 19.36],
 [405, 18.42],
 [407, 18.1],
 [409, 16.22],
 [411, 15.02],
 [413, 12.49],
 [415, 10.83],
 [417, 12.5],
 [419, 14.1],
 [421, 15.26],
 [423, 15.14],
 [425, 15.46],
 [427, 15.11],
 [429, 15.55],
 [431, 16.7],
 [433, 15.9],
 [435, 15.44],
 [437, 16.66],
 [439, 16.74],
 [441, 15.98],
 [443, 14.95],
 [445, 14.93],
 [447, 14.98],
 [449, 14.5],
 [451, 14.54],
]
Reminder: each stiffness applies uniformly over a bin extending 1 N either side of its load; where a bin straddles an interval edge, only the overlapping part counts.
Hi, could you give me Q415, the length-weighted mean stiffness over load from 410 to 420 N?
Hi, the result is 13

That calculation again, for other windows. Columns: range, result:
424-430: 15.4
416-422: 14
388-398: 19.5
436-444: 16.1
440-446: 15.3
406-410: 17.2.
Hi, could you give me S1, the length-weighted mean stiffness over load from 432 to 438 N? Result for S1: 16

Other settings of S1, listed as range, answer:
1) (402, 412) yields 17.4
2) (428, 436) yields 15.9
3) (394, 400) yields 19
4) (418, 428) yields 15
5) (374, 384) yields 19.9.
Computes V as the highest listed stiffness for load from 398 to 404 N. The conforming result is 19.36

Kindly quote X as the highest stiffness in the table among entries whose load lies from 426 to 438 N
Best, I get 16.7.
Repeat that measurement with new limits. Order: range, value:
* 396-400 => 19.17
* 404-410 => 18.42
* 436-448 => 16.74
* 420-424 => 15.26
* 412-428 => 15.46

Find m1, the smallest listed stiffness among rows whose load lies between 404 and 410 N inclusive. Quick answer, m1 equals 16.22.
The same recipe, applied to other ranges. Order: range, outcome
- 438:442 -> 15.98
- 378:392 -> 18.71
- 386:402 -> 18.74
